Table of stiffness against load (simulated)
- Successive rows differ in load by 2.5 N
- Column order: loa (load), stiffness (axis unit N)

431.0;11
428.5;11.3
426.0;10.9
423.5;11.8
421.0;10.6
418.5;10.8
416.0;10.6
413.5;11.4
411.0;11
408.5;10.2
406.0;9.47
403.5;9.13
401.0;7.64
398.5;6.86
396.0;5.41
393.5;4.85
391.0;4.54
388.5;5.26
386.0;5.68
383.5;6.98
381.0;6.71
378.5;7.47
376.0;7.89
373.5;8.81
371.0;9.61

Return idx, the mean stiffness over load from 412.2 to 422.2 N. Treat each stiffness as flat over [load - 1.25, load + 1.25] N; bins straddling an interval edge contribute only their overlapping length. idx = 10.9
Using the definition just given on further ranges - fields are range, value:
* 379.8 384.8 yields 6.83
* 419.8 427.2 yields 11.1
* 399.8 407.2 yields 8.75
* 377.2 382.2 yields 7.1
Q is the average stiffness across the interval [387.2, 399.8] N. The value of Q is 5.39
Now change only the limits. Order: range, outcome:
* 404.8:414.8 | 10.5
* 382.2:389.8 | 5.97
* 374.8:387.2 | 6.95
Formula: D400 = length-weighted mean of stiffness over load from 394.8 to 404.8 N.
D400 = 7.28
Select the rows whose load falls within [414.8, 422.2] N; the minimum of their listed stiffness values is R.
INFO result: 10.6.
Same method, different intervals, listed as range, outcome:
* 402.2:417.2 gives 9.13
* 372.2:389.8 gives 5.26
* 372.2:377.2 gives 7.89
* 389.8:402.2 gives 4.54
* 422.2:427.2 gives 10.9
